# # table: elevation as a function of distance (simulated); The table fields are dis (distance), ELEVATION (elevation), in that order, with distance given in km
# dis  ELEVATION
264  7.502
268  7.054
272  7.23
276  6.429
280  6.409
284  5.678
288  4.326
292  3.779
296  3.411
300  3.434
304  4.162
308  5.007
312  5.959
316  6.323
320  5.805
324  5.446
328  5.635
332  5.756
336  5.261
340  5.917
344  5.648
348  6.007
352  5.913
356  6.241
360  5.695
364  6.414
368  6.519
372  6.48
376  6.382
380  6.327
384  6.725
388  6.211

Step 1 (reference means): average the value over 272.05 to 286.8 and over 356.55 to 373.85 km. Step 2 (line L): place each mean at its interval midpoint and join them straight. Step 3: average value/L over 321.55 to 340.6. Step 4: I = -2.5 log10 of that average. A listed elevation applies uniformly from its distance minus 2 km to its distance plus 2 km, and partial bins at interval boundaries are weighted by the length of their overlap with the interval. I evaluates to 0.12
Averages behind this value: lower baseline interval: 6.21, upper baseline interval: 6.27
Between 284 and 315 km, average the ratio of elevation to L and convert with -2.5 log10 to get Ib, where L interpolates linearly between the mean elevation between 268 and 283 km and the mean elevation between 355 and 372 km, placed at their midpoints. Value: 0.42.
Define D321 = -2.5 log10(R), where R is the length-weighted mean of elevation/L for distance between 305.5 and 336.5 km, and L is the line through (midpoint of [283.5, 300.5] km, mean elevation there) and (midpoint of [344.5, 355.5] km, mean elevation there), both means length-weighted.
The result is -0.13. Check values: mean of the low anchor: 4.05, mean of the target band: 5.64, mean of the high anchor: 5.96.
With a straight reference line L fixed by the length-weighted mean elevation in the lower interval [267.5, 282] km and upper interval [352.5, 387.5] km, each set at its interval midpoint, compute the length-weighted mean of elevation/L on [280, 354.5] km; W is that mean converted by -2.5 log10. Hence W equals 0.24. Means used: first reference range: 6.75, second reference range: 6.32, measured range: 5.23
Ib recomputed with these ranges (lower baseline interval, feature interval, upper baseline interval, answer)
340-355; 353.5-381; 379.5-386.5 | -0.005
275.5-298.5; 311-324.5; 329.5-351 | -0.108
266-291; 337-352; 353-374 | 0.071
